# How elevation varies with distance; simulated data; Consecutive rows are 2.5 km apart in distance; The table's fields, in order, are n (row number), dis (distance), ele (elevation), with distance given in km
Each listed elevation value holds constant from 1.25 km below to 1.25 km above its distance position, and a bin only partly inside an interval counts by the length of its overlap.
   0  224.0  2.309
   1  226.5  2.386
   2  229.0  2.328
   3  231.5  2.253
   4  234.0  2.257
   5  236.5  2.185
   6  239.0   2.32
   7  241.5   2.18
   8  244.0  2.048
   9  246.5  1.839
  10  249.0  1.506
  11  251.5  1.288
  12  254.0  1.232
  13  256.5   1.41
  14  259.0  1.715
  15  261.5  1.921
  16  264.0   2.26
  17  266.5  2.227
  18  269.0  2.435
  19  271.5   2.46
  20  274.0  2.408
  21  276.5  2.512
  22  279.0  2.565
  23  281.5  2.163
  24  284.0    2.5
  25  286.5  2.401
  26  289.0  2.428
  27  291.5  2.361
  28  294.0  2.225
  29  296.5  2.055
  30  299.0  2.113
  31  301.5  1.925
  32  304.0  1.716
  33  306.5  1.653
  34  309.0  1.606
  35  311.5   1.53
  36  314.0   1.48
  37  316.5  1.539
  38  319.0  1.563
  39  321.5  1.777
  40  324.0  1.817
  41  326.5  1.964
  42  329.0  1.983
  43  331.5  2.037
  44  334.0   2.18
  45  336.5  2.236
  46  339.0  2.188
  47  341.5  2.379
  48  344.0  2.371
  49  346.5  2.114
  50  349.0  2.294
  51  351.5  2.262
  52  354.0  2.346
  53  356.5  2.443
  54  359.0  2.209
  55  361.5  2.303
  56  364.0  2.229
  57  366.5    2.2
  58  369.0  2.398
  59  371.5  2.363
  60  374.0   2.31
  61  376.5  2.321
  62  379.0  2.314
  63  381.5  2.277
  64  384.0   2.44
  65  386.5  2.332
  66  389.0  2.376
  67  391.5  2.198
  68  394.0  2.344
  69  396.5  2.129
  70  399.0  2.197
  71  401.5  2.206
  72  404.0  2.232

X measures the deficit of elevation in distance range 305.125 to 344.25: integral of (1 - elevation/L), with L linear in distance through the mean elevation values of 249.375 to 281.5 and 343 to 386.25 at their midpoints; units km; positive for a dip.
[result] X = 5.6 km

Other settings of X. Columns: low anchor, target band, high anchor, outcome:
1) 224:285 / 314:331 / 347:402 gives 3.44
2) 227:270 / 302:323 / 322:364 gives 4.92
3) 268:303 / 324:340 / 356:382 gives 1.63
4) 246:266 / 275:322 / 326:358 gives -2.28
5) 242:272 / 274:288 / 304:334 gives -4.76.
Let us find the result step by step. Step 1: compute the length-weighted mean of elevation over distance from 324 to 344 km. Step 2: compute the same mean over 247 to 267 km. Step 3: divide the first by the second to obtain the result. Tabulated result 1.3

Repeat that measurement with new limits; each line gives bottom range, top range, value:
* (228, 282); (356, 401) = 1.11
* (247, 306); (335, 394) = 1.11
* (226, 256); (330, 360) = 1.15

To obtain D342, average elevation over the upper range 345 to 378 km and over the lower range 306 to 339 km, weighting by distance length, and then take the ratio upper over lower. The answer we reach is 1.26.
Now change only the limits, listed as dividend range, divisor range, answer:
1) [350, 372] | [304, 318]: 1.46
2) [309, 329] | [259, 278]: 0.74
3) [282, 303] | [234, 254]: 1.19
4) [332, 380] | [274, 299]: 0.97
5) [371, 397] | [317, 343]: 1.16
